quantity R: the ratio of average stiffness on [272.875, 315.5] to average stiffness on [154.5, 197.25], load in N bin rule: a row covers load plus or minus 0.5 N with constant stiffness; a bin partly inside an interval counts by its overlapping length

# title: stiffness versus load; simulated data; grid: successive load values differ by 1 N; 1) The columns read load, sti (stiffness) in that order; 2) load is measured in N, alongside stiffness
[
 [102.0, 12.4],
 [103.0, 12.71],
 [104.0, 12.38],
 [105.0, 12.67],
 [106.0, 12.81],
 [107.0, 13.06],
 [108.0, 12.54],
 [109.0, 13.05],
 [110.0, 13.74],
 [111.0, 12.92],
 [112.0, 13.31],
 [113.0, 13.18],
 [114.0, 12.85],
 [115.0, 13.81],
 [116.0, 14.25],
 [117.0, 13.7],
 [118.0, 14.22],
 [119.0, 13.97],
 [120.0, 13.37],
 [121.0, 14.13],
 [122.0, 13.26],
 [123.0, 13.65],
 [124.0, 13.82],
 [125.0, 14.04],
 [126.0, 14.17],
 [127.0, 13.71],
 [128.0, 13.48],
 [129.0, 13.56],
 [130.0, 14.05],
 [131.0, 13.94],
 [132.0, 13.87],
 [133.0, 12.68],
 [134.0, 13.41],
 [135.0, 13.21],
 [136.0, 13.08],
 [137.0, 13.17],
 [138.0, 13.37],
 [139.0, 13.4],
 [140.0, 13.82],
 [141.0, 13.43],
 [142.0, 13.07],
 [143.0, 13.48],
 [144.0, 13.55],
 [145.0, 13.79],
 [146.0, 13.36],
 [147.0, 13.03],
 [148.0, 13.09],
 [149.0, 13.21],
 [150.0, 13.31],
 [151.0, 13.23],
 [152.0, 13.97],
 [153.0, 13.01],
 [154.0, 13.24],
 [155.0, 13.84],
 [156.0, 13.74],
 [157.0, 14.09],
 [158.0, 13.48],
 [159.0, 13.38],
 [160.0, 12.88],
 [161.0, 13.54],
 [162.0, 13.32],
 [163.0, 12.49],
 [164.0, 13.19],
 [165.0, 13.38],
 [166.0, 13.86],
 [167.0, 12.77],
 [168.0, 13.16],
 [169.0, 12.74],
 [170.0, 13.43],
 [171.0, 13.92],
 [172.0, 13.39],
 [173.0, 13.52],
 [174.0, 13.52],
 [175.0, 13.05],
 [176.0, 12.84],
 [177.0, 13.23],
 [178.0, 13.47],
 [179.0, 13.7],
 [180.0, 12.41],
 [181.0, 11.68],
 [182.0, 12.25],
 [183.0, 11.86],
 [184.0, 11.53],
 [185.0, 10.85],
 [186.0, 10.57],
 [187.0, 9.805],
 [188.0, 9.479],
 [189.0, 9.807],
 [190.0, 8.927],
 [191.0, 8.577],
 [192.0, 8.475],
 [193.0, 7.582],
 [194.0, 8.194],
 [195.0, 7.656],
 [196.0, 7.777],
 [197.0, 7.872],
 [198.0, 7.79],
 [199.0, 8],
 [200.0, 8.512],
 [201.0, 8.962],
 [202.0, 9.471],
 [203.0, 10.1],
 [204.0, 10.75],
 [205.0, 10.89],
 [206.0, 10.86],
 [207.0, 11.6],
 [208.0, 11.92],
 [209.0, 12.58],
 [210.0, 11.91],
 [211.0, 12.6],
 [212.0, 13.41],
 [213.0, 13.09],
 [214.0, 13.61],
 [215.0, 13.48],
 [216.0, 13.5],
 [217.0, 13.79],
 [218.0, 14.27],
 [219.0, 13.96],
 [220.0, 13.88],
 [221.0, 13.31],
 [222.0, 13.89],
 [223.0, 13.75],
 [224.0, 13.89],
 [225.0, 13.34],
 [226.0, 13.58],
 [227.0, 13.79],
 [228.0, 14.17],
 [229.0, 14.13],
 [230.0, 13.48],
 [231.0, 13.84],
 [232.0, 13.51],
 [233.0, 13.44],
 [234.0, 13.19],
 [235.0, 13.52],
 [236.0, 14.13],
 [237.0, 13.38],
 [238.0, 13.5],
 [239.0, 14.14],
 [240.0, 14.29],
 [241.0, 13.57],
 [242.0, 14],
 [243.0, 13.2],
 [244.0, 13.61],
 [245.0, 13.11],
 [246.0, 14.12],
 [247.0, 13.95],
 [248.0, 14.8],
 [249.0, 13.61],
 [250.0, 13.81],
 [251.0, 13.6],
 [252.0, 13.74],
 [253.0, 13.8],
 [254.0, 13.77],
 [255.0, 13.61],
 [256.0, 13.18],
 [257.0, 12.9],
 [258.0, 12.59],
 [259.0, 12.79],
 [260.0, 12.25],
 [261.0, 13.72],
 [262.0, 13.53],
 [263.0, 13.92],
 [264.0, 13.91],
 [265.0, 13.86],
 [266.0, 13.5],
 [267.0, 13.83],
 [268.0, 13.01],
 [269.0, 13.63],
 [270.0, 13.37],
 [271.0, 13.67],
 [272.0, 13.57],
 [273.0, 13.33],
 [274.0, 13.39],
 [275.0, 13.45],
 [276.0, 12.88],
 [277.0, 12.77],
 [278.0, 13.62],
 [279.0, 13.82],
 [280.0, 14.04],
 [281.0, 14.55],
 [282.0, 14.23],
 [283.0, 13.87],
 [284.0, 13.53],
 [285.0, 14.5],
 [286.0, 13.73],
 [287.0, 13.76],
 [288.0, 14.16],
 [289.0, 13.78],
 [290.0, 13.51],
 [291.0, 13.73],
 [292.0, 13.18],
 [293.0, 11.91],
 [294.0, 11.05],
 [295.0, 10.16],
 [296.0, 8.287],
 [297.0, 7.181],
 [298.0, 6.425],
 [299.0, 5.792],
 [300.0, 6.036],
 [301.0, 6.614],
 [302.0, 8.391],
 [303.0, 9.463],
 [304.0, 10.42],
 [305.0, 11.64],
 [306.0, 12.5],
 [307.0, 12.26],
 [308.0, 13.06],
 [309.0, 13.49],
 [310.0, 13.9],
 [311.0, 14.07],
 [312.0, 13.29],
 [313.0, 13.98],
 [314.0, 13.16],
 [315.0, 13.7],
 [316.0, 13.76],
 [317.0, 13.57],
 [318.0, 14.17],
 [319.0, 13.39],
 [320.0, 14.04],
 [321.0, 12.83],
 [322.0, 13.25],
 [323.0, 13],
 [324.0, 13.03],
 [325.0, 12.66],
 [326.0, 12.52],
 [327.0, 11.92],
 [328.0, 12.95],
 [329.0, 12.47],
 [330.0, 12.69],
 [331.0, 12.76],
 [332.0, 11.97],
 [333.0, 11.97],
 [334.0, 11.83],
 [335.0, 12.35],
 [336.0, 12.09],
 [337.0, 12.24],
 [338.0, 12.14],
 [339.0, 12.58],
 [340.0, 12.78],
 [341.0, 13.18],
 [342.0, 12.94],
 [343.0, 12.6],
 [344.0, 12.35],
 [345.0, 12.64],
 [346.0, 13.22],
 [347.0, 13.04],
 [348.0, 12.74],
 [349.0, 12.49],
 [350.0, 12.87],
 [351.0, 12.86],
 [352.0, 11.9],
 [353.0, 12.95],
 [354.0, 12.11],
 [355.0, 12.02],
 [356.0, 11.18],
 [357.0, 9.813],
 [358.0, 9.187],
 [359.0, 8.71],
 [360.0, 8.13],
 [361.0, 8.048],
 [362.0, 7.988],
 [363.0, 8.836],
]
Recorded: 1.02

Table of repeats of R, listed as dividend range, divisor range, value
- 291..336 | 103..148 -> 0.88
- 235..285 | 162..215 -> 1.20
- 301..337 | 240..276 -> 0.93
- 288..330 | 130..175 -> 0.89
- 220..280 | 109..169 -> 1.01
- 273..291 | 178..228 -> 1.21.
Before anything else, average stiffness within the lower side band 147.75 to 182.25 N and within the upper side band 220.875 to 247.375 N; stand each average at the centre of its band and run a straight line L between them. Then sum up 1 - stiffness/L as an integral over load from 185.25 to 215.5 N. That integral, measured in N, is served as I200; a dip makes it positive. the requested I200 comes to 7.5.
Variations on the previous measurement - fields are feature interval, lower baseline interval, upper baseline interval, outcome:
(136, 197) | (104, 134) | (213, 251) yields 5.6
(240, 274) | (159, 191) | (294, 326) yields -4.8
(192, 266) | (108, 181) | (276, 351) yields 1.6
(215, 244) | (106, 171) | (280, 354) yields -1.9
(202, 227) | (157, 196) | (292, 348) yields -1.9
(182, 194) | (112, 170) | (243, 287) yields 3.3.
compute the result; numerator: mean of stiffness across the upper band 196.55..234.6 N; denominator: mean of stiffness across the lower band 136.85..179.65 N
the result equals 0.9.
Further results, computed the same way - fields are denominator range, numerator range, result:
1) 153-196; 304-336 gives 1.07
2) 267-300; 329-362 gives 0.95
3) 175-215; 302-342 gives 1.19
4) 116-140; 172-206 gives 0.77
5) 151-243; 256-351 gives 1.02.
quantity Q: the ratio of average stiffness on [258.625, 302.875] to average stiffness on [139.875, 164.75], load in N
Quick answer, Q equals 0.9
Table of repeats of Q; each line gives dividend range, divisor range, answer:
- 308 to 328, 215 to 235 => 0.97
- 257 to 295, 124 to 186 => 1.01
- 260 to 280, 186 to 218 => 1.30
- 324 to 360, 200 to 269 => 0.92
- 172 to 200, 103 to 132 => 0.78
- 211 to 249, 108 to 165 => 1.02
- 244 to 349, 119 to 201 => 1.02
